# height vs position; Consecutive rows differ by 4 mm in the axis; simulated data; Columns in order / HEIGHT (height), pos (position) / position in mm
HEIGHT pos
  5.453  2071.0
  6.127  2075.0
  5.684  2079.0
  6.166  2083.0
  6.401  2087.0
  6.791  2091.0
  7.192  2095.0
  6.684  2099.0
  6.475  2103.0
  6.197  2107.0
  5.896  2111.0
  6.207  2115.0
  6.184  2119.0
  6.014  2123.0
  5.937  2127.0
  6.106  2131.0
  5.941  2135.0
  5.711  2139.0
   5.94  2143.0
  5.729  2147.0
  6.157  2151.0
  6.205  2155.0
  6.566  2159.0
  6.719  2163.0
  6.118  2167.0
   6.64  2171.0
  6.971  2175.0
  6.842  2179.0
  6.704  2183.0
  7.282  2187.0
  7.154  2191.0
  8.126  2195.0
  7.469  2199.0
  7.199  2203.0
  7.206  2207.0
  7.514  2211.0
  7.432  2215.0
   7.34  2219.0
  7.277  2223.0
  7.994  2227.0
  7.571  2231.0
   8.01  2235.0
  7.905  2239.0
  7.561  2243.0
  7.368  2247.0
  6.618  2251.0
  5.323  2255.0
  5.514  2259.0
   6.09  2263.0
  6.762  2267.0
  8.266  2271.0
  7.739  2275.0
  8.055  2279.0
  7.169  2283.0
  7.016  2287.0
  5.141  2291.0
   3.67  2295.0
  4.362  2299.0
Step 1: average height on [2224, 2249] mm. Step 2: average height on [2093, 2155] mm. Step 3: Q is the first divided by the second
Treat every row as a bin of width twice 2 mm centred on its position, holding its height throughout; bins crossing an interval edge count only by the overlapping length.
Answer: 1.3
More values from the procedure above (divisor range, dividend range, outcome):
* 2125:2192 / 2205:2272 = 1.12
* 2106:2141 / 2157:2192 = 1.12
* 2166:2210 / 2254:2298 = 0.90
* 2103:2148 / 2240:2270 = 1.09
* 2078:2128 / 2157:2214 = 1.12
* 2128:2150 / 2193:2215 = 1.27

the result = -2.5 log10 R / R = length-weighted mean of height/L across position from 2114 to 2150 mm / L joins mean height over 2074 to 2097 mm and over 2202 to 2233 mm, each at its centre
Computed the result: 0.136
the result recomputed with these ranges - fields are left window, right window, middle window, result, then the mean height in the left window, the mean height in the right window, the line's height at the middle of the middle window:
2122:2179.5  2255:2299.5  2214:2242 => -0.21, 6.23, 6.36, 6.31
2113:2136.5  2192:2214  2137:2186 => 0.06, 6.07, 7.48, 6.73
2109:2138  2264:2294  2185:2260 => -0.10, 6.03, 7.01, 6.65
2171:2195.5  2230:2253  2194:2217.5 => -0.03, 7.08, 7.5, 7.24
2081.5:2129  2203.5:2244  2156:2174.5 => 0.07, 6.35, 7.57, 6.97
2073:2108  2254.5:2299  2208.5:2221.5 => -0.16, 6.42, 6.38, 6.39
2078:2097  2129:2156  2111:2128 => 0.02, 6.49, 5.96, 6.18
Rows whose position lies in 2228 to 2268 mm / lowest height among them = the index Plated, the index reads 5.323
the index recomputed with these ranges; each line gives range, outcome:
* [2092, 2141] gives 5.711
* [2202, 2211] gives 7.199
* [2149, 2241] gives 6.118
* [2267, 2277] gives 6.762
